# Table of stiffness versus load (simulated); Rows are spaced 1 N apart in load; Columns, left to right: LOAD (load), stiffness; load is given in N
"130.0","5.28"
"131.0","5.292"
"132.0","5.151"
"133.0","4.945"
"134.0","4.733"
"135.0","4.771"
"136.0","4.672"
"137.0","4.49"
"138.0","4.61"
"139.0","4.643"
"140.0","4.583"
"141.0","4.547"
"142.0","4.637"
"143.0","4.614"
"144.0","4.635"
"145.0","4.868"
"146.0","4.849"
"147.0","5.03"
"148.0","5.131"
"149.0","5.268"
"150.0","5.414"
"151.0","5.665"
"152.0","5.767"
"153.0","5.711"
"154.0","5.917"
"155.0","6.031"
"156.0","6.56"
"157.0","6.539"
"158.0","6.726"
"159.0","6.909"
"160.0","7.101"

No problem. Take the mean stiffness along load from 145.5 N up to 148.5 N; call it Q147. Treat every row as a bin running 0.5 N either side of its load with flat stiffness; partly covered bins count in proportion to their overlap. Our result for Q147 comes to 5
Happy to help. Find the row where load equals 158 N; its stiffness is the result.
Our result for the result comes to 6.726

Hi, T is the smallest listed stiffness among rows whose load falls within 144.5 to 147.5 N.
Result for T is 4.849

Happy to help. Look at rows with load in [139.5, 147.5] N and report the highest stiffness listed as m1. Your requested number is 5.03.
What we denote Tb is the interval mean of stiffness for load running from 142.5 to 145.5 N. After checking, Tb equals 4.71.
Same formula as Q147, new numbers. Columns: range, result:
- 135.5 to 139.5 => 4.6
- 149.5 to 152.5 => 5.62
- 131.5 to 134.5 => 4.94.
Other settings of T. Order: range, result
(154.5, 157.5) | 6.031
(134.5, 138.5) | 4.49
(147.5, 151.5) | 5.131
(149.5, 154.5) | 5.414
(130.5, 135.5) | 4.733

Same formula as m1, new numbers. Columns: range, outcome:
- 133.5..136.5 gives 4.771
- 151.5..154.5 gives 5.917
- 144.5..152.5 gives 5.767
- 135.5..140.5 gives 4.672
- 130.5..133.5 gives 5.292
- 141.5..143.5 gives 4.637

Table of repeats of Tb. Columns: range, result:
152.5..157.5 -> 6.15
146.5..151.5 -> 5.3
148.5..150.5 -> 5.34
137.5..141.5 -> 4.6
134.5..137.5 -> 4.64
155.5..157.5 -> 6.55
